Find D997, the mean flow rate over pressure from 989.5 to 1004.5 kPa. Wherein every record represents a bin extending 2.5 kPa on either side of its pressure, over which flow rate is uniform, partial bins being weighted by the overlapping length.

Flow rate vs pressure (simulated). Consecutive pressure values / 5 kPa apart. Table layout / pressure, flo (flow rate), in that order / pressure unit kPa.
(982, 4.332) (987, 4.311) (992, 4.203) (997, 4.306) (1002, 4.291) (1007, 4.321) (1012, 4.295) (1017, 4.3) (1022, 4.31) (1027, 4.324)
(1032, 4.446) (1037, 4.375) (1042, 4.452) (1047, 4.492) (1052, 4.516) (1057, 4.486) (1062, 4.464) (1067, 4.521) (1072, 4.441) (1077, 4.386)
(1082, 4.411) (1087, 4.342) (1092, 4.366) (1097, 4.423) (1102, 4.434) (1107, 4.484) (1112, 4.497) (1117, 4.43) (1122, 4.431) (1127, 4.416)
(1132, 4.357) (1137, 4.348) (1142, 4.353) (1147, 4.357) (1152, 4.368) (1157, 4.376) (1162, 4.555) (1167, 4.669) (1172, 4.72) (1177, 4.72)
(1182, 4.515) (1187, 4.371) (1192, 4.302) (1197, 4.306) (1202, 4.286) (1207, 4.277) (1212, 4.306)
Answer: 4.27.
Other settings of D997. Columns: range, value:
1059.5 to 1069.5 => 4.49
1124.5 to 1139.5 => 4.37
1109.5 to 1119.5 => 4.46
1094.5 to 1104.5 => 4.43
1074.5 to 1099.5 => 4.39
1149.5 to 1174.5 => 4.54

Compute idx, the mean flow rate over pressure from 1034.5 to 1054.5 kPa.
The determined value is 4.46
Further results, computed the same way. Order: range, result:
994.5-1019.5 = 4.3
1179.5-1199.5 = 4.37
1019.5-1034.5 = 4.36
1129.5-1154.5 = 4.36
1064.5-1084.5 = 4.44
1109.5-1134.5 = 4.43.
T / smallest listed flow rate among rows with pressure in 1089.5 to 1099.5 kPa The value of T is 4.366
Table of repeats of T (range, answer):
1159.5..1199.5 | 4.302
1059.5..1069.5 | 4.464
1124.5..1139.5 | 4.348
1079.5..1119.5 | 4.342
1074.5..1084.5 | 4.386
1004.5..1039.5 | 4.295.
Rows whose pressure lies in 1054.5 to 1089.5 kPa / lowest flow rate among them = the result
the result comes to 4.342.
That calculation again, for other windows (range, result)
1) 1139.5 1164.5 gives 4.353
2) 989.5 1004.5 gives 4.203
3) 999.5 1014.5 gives 4.291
